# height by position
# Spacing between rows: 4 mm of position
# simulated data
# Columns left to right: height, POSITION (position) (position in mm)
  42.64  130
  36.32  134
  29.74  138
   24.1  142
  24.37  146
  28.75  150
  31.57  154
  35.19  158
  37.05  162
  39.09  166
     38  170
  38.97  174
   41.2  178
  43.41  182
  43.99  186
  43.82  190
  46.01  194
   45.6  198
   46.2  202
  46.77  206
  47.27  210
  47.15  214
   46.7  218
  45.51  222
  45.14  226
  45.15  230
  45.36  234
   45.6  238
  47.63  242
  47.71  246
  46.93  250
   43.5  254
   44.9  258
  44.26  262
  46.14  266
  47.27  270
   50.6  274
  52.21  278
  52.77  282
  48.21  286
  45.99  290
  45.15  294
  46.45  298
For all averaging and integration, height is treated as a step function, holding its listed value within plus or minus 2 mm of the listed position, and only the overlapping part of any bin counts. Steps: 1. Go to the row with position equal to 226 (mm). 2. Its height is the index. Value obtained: 45.14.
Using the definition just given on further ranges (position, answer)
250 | 46.93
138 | 29.74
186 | 43.99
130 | 42.64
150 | 28.75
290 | 45.99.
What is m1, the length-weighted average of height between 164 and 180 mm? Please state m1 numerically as 39.3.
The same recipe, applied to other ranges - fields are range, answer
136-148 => 26.1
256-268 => 45.1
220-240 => 45.4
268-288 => 50.2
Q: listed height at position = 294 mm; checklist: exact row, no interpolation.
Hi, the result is 45.15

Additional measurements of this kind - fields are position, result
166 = 39.09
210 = 47.27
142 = 24.1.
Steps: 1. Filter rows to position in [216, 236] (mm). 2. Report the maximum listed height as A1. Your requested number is 46.7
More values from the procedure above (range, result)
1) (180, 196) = 46.01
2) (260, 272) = 47.27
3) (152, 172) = 39.09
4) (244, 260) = 47.71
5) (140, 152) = 28.75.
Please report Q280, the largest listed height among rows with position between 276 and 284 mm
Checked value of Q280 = 52.77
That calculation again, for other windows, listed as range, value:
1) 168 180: 41.2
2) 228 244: 47.63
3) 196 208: 46.77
